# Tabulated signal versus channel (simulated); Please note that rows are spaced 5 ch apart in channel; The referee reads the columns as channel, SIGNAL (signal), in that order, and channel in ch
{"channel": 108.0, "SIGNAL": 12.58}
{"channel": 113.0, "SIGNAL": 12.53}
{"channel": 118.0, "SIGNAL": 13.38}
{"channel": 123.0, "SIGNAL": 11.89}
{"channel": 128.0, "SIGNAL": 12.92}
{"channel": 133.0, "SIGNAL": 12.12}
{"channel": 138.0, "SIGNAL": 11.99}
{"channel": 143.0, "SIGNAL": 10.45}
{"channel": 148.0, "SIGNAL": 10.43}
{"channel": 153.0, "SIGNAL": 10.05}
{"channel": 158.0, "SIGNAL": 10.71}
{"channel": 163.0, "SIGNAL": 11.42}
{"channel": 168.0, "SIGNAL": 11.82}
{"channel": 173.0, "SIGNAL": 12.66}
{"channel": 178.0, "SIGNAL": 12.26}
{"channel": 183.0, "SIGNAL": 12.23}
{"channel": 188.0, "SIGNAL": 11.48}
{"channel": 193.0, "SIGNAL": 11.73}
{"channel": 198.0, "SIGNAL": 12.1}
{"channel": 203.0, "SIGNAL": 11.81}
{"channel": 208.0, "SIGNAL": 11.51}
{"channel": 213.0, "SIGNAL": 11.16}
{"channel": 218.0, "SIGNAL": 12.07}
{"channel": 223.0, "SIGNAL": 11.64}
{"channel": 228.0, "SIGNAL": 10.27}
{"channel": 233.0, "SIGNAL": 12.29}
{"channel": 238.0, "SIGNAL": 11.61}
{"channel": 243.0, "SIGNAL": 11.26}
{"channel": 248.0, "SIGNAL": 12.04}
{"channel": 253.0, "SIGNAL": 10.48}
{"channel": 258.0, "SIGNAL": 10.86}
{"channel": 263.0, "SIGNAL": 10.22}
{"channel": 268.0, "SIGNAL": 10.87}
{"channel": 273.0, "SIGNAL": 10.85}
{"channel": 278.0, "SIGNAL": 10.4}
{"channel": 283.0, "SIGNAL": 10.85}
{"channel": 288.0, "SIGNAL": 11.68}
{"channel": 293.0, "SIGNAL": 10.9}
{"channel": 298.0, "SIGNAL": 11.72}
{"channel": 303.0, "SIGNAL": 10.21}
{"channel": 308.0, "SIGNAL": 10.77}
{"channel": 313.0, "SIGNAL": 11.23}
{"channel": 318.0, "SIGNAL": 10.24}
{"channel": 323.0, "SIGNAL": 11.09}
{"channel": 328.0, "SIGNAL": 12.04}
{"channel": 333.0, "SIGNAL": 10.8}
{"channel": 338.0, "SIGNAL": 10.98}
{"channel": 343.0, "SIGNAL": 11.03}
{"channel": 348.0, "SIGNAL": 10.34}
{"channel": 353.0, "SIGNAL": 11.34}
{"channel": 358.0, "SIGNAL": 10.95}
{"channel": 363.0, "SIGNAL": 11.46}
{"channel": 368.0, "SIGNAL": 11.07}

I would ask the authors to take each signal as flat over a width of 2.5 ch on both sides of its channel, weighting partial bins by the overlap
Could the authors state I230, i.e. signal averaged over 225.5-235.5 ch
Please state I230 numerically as 11.3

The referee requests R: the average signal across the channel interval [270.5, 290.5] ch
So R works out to 10.9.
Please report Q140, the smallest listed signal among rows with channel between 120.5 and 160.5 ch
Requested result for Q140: 10.05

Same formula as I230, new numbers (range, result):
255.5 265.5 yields 10.5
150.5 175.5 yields 11.3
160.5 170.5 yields 11.6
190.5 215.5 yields 11.7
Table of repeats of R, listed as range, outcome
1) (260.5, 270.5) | 10.5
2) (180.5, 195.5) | 11.8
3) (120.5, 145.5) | 11.9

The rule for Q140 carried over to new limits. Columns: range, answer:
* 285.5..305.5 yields 10.21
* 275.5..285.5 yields 10.4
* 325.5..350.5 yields 10.34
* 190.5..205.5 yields 11.73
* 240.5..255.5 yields 10.48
